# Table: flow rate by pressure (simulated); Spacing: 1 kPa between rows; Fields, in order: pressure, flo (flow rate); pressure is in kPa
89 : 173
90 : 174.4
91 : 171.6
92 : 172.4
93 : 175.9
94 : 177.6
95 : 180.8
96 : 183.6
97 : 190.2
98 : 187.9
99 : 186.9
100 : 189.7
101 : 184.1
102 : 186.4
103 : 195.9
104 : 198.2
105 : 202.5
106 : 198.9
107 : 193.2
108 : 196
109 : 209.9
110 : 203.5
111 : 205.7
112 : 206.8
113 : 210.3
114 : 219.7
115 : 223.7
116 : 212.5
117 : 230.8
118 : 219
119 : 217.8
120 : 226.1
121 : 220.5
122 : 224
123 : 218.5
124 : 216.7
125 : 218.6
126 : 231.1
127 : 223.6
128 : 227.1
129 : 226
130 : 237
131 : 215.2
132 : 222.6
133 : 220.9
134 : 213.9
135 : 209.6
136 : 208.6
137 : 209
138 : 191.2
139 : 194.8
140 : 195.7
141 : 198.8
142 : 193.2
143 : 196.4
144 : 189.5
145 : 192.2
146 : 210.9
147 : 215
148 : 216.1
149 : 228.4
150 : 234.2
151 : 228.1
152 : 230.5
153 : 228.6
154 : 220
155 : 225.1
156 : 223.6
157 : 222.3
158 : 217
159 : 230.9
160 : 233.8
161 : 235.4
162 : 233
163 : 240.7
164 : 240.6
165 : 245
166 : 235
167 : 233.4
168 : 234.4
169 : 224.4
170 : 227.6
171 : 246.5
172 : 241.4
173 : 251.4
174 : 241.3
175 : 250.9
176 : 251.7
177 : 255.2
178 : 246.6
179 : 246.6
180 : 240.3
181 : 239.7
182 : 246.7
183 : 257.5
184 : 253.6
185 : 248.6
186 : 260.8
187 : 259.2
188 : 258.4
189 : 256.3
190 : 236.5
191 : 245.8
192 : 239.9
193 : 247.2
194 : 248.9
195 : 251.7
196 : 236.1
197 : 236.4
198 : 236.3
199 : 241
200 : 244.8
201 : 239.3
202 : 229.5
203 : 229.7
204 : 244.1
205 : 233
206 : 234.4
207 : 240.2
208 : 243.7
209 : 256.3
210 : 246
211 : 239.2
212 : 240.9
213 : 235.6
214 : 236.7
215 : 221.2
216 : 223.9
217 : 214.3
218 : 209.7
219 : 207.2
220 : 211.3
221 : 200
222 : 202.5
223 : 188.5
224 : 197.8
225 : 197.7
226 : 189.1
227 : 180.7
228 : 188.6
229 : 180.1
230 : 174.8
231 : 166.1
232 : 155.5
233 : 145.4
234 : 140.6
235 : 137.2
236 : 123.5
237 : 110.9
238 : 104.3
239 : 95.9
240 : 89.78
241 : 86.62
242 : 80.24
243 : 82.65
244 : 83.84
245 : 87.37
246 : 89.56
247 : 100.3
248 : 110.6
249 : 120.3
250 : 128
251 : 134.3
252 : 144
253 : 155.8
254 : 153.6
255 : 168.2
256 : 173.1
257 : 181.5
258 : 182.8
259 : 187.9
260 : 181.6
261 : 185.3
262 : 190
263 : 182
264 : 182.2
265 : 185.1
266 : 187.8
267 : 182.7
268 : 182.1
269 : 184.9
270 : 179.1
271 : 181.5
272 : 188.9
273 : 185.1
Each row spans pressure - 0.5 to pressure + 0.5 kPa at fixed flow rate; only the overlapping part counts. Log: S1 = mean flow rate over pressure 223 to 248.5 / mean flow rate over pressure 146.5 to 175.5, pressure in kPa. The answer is 0.57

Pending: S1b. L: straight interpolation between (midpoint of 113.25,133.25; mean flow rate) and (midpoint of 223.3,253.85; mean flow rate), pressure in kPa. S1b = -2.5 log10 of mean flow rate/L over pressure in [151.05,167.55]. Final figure -0.19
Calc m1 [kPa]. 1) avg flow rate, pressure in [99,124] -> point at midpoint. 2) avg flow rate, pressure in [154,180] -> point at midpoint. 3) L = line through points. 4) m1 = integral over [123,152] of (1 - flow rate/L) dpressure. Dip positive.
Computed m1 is 1.04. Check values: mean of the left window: 208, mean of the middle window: 213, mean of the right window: 237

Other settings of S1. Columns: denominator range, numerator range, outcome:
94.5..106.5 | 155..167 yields 1.22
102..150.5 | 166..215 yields 1.15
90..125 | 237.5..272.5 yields 0.73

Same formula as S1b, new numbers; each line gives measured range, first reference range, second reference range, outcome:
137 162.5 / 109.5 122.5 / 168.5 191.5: 0.086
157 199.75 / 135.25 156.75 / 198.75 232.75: -0.142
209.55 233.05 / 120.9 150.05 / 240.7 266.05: -0.240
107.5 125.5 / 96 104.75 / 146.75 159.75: -0.078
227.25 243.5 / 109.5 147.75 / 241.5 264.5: 0.183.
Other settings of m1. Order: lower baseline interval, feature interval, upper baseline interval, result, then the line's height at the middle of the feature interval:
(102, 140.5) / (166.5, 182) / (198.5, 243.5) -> -3.2 kPa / 201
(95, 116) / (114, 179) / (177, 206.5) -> -1.1 kPa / 220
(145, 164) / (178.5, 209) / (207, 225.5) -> -2.9 kPa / 223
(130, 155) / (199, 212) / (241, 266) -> -5.0 kPa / 173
